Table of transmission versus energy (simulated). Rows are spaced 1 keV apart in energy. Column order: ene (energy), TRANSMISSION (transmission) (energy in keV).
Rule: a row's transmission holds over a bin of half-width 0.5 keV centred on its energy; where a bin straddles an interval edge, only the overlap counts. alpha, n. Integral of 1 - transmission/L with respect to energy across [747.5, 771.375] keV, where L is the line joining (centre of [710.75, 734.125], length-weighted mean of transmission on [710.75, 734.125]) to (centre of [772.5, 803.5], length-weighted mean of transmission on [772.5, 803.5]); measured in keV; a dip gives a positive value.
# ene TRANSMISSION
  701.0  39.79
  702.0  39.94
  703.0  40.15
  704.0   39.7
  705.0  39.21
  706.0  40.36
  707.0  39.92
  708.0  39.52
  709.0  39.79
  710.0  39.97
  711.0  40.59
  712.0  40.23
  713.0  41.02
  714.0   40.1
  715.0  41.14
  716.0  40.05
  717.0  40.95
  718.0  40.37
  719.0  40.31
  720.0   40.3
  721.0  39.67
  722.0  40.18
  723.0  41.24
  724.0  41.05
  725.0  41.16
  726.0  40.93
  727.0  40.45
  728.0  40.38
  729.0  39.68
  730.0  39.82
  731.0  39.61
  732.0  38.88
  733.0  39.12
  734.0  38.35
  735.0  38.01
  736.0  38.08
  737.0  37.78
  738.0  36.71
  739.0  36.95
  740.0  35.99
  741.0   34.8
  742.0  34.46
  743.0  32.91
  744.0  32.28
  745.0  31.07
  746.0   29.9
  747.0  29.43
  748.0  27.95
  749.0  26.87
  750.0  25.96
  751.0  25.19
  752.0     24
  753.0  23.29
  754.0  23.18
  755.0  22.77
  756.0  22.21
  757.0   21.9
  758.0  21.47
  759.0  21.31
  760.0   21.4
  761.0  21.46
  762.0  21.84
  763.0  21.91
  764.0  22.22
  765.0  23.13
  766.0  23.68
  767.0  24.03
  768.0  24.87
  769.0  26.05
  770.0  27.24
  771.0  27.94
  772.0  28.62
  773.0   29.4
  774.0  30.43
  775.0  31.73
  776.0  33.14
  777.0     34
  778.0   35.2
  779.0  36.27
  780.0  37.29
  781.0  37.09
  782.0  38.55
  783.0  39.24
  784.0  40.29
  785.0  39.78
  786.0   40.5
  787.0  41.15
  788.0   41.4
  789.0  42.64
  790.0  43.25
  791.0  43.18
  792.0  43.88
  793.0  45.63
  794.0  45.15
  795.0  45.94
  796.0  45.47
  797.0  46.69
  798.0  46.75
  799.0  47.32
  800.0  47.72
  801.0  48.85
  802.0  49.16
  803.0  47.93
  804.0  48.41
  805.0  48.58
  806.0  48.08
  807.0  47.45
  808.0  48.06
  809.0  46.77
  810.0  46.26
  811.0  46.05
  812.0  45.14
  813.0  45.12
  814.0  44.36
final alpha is 9.9 keV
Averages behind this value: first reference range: 40.3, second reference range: 41.1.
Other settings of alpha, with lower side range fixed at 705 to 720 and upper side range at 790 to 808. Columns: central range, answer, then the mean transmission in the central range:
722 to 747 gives 2.7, 37.4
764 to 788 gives 6.7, 32.6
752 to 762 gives 4.9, 22.2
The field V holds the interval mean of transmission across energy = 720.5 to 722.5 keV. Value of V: 39.9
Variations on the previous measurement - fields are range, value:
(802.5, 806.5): 48.2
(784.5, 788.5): 40.7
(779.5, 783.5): 38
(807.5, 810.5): 47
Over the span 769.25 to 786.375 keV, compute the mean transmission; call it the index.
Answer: 34.3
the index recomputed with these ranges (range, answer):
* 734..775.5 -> 27.9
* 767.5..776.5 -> 28.8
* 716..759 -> 34.1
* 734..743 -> 36.5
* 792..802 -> 46.6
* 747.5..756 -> 24.7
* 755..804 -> 34.9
